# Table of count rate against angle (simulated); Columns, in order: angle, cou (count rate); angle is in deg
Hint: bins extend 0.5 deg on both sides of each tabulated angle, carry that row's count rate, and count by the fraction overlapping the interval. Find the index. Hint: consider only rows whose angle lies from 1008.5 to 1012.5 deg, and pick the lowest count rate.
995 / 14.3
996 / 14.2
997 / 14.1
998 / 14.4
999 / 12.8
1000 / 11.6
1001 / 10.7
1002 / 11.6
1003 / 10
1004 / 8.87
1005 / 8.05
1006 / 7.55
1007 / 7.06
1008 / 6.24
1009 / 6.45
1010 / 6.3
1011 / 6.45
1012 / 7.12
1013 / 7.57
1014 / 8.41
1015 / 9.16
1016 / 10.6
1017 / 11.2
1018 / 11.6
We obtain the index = 6.3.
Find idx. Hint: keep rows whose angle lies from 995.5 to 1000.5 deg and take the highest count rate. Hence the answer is 14.4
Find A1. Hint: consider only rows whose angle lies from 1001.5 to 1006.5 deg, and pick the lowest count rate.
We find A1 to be 7.55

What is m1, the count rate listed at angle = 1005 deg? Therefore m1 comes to 8.05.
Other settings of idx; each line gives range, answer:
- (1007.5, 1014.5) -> 8.41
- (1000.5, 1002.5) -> 11.6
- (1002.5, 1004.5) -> 10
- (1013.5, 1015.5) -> 9.16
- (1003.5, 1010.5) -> 8.87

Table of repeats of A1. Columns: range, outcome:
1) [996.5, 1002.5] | 10.7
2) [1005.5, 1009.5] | 6.24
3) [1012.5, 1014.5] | 7.57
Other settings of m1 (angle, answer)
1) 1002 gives 11.6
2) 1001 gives 10.7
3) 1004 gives 8.87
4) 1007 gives 7.06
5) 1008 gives 6.24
